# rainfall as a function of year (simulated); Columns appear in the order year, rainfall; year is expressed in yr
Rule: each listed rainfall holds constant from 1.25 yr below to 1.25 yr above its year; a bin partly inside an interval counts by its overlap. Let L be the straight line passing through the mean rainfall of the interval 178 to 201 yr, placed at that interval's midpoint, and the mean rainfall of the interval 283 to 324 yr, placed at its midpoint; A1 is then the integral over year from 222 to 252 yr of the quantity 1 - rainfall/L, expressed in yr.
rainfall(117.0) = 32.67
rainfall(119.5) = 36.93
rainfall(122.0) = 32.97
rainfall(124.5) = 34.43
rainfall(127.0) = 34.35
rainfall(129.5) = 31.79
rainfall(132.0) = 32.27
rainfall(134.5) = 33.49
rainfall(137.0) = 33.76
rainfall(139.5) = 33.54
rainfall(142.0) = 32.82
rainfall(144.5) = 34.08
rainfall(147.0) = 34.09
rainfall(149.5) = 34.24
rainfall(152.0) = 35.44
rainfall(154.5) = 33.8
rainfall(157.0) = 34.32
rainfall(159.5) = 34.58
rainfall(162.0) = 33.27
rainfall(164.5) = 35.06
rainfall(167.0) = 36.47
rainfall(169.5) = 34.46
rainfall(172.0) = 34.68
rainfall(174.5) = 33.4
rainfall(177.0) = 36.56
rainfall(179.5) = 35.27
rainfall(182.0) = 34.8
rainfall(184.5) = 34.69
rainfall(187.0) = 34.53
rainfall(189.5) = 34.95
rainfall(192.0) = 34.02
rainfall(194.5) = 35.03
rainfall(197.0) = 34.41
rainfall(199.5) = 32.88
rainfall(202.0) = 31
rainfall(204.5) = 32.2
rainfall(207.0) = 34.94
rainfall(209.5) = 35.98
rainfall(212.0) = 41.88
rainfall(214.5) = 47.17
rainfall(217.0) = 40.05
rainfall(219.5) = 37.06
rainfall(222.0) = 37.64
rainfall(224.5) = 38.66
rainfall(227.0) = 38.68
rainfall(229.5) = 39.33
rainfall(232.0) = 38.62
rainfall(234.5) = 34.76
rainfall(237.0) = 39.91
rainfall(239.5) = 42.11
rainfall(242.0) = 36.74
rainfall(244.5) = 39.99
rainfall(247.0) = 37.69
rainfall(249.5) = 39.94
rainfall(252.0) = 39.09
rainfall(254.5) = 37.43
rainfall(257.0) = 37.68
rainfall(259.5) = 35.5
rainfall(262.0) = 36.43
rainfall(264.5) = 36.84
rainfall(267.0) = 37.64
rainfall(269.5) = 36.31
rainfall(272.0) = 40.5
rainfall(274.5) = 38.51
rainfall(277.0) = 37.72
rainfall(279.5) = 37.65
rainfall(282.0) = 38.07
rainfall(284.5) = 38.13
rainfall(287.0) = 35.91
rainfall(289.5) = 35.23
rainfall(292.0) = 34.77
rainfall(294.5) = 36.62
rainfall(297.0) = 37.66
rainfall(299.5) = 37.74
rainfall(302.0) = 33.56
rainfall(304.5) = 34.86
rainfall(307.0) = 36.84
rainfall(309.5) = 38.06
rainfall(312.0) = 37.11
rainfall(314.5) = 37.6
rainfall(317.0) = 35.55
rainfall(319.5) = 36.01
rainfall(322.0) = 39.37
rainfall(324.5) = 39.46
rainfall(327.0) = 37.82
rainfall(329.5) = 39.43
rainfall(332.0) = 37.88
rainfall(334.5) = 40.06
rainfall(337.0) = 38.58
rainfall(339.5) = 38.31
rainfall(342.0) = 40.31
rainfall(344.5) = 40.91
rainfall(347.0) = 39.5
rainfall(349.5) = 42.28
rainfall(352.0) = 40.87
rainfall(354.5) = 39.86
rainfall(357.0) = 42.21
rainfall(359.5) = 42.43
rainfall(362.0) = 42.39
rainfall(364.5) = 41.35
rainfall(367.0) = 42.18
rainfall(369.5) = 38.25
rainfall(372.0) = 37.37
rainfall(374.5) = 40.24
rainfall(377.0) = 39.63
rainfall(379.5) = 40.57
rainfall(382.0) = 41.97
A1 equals -2.8 yr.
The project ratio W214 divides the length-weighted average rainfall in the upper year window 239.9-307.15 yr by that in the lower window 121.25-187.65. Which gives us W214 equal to 1.1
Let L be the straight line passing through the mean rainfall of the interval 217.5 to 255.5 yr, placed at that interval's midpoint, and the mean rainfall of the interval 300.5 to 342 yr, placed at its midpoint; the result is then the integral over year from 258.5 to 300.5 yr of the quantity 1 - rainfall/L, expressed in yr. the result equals 1.0 yr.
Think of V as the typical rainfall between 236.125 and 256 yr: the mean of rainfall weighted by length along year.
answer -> 39.1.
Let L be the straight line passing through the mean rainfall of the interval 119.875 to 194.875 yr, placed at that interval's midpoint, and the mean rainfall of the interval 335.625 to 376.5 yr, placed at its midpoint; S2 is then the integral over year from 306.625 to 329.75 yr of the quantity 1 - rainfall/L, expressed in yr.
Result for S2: 0.9 yr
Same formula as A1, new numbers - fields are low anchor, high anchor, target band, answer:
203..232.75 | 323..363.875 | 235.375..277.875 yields 0.8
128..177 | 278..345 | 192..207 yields 0.7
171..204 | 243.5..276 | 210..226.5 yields -2.0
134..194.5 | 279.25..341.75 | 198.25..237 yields -2.1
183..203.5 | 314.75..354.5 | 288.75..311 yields 1.0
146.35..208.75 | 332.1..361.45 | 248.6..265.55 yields -0.1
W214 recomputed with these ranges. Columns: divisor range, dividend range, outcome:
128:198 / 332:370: 1.18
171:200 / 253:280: 1.08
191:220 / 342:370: 1.13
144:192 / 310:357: 1.13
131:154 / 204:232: 1.15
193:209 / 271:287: 1.14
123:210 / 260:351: 1.11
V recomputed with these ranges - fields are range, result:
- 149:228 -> 35.7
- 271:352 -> 37.9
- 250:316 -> 37.1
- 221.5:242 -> 38.6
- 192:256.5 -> 37.7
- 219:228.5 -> 38.1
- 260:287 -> 37.6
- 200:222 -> 37.4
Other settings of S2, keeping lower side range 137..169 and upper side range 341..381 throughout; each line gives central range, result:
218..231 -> -0.7 yr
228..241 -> -0.7 yr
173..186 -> 0.1 yr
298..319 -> 1.4 yr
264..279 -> 0.0 yr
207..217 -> -1.3 yr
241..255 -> -0.5 yr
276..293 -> 0.7 yr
